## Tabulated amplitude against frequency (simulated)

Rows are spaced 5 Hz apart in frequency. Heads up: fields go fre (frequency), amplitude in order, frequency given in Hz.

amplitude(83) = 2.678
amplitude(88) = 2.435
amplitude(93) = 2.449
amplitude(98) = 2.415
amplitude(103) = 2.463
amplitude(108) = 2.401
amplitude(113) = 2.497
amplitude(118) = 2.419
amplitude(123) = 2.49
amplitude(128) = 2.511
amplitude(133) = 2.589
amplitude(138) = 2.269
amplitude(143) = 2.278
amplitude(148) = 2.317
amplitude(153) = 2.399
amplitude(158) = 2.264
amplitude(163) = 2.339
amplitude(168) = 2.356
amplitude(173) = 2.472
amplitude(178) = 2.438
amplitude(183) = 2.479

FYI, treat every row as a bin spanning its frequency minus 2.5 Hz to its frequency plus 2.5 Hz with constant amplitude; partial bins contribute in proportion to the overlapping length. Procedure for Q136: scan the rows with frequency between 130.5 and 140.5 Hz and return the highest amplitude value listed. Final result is 2.589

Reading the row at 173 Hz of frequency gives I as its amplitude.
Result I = 2.472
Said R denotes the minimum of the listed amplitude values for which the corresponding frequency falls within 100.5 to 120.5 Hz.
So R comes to 2.401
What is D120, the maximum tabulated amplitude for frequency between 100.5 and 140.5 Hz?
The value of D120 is 2.589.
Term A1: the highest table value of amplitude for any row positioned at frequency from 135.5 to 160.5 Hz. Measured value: 2.399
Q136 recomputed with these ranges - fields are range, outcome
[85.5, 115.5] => 2.497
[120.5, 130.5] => 2.511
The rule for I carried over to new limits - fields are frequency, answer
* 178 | 2.438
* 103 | 2.463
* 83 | 2.678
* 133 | 2.589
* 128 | 2.511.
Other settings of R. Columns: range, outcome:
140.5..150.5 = 2.278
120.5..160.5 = 2.264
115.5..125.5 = 2.419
